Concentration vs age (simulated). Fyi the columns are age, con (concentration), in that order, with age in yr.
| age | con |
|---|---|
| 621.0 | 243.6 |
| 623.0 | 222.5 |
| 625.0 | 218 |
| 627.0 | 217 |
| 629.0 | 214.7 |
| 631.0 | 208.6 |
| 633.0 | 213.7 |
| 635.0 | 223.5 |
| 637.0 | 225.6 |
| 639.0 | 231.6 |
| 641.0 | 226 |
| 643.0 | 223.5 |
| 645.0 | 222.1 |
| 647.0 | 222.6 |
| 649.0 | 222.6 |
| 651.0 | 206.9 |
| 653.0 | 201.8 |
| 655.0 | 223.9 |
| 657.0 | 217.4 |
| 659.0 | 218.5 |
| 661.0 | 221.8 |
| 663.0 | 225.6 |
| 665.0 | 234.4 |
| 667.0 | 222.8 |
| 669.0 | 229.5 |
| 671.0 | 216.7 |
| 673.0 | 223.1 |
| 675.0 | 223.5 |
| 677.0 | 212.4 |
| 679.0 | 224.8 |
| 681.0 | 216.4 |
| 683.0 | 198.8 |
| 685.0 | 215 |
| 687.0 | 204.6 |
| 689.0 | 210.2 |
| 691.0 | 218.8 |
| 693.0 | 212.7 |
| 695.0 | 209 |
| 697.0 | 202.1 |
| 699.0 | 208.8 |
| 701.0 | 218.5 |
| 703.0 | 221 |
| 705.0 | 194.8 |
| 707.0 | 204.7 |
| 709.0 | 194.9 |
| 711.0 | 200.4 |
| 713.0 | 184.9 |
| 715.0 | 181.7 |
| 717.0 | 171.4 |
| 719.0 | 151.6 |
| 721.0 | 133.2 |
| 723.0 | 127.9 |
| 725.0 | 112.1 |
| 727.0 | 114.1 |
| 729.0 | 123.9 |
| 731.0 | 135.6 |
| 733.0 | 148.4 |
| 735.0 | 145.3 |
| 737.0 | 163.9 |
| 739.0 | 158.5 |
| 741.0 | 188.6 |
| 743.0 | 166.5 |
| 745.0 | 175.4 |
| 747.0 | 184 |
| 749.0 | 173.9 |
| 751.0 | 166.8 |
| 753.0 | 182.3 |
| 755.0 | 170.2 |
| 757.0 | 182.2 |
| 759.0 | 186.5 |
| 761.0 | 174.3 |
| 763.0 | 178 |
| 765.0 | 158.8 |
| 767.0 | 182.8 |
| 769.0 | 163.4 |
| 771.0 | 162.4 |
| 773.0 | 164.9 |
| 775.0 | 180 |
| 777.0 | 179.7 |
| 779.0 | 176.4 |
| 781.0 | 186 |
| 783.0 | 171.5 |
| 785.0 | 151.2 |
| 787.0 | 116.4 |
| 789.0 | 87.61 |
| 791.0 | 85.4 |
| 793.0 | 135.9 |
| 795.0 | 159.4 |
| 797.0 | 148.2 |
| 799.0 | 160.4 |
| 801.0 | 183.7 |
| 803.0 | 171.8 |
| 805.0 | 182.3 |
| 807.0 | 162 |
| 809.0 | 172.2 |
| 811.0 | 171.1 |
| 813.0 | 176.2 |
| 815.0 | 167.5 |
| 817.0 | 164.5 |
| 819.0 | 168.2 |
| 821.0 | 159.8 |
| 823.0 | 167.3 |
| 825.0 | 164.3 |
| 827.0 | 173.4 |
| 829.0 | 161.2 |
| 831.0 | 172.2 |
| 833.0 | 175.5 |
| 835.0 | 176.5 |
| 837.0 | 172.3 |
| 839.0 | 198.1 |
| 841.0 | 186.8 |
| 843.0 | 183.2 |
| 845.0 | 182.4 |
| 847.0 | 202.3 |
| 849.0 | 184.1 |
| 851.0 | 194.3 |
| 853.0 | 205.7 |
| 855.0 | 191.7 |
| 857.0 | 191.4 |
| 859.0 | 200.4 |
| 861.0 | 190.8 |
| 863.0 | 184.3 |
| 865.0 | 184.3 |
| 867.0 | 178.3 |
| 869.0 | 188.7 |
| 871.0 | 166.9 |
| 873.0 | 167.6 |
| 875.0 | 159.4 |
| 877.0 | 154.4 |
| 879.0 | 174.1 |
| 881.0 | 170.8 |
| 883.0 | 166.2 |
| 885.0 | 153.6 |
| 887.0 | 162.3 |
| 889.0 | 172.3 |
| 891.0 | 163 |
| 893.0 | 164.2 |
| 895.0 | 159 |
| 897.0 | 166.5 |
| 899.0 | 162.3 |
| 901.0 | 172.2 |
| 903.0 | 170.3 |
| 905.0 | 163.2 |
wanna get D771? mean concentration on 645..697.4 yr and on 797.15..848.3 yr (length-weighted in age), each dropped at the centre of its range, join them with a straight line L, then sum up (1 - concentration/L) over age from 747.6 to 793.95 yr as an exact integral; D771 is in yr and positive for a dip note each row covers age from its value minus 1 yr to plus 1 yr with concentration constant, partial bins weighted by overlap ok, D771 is 6.67 yr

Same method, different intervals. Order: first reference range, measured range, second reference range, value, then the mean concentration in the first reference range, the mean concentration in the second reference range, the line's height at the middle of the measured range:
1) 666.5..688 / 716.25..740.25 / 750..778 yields 6.4 yr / 217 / 174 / 192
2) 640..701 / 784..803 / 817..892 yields 5.2 yr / 217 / 177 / 190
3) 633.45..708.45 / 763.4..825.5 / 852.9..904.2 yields 9.8 yr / 217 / 173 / 191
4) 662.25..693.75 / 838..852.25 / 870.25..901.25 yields -1.3 yr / 218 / 164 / 175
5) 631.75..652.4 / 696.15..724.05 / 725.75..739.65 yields -4.1 yr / 221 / 140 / 161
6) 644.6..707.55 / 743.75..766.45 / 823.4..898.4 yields 2.7 yr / 216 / 177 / 199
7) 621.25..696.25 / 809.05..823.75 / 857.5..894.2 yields 1.4 yr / 219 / 172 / 185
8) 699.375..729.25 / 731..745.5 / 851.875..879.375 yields 0.9 yr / 171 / 182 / 173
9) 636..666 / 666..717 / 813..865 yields 0.9 yr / 222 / 181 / 213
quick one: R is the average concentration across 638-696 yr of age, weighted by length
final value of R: 219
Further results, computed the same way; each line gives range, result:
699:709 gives 208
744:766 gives 176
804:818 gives 171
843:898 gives 177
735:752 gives 171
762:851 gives 167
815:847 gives 174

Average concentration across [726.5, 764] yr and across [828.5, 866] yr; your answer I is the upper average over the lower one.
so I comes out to 1.1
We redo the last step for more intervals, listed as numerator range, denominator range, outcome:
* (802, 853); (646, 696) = 0.81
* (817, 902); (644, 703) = 0.81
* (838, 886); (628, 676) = 0.82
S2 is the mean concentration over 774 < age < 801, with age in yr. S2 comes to 150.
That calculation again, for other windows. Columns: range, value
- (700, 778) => 169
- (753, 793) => 161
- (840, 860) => 192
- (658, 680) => 223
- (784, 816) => 152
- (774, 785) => 176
